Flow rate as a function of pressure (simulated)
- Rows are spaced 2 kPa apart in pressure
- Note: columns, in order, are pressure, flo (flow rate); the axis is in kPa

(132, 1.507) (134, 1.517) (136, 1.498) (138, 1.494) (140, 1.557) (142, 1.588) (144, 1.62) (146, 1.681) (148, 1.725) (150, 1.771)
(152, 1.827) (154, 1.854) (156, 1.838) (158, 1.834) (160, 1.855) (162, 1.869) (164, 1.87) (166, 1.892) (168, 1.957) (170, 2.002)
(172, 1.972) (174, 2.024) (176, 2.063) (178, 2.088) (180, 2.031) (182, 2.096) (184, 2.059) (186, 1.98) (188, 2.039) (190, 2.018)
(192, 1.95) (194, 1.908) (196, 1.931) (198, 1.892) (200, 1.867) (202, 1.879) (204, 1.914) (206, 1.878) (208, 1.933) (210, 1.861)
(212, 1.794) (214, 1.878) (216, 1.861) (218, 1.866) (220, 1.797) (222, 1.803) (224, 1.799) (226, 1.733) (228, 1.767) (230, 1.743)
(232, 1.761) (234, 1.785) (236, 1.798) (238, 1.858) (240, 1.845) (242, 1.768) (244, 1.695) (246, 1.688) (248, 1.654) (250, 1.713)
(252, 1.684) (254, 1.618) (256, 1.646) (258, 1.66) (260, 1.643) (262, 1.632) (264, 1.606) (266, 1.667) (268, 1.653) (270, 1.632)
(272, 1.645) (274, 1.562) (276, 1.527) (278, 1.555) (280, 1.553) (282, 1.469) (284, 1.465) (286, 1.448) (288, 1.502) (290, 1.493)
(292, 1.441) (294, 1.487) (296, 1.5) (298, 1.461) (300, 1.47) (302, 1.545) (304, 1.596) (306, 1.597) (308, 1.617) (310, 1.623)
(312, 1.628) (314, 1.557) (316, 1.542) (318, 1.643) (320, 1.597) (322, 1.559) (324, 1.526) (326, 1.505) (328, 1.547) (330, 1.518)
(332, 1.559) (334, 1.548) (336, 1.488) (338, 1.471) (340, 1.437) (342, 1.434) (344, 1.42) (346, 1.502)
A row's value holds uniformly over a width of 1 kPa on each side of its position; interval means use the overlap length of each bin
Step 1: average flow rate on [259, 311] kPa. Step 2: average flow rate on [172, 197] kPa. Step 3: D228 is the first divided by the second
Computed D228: 0.8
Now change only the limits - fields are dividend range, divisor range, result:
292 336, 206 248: 0.86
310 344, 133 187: 0.84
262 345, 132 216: 0.83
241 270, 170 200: 0.83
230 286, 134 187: 0.90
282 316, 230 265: 0.89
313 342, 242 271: 0.92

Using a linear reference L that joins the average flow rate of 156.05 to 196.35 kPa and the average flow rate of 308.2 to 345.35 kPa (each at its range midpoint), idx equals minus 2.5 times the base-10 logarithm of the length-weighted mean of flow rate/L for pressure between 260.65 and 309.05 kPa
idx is 0.07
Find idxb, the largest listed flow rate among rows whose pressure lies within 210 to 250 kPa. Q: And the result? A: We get 1.878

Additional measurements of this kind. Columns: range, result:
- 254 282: 1.667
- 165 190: 2.096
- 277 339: 1.643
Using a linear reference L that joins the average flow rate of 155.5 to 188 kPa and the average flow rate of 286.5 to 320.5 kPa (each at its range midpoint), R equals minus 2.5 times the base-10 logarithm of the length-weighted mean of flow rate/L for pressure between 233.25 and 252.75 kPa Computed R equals -0.01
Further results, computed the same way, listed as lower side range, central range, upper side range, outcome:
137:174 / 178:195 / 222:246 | -0.13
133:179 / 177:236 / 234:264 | -0.08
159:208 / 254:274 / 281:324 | 0.02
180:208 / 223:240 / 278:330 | 0.02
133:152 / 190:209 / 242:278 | -0.17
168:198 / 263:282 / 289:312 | 0.04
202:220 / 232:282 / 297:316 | 0.04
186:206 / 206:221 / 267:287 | 0.00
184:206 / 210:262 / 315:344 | 0.04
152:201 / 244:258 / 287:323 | 0.03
